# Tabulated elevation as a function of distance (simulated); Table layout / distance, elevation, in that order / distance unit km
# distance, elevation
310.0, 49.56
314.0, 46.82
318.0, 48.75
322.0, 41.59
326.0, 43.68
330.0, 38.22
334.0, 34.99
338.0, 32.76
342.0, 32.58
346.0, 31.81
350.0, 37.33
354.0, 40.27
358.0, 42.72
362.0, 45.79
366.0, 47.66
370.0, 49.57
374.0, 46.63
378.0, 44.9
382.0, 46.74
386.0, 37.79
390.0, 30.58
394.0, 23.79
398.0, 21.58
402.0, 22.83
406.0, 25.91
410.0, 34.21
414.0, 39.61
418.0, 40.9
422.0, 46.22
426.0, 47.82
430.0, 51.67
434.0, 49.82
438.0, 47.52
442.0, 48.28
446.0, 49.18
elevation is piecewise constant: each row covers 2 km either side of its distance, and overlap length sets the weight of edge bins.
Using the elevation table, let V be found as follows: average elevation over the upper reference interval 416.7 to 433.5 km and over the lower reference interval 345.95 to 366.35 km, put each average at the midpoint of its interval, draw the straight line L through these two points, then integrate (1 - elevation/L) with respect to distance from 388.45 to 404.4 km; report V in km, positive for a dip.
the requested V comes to 7.18 km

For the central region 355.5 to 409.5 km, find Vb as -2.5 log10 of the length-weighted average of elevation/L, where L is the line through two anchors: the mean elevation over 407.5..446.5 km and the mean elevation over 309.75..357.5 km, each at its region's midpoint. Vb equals 0.13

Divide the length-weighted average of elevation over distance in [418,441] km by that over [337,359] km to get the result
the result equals 1.33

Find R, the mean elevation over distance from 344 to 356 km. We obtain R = 36.5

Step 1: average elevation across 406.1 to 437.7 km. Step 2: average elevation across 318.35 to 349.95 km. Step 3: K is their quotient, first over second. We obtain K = 1.17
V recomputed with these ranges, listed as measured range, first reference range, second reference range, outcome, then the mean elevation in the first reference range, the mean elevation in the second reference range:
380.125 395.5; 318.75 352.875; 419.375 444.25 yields 2.90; 37.2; 48.4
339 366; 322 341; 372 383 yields 1.76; 37.6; 46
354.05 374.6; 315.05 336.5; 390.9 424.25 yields -4.97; 41.5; 32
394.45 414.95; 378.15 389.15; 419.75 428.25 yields 7.65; 41.5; 47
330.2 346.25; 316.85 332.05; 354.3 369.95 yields 3.64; 42.7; 45.4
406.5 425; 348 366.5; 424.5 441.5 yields 3.18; 42.4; 49.2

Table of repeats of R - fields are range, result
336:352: 33.6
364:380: 47.2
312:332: 43.8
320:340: 38.2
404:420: 35.2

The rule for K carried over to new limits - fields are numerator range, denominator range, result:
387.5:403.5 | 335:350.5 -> 0.75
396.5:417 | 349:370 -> 0.68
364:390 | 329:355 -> 1.26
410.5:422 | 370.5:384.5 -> 0.88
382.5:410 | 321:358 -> 0.77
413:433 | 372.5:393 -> 1.13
